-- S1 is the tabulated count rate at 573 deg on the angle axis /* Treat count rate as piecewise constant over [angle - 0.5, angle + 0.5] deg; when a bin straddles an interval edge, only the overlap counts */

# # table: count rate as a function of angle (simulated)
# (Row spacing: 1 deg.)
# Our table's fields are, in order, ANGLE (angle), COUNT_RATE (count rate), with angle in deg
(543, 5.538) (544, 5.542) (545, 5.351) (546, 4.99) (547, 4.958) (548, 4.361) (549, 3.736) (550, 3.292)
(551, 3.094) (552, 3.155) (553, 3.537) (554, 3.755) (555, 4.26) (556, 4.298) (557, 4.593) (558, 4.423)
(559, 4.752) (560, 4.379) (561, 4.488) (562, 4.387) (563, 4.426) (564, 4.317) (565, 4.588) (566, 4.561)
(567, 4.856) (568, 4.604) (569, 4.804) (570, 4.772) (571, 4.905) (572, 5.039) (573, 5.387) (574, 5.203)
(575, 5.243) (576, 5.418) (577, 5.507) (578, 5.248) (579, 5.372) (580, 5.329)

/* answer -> 5.387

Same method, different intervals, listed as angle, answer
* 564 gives 4.317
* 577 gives 5.507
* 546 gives 4.99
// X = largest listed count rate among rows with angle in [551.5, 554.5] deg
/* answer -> 3.755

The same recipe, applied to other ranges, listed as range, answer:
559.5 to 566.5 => 4.588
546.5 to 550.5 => 4.958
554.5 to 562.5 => 4.752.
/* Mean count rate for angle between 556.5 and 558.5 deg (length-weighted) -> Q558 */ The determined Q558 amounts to 4.51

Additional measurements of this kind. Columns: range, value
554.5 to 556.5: 4.28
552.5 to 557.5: 4.09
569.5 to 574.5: 5.06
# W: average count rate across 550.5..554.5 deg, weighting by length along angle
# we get 3.39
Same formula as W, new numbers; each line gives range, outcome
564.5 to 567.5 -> 4.67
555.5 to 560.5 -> 4.49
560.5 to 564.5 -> 4.4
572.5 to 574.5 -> 5.29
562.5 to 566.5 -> 4.47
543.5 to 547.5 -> 5.21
